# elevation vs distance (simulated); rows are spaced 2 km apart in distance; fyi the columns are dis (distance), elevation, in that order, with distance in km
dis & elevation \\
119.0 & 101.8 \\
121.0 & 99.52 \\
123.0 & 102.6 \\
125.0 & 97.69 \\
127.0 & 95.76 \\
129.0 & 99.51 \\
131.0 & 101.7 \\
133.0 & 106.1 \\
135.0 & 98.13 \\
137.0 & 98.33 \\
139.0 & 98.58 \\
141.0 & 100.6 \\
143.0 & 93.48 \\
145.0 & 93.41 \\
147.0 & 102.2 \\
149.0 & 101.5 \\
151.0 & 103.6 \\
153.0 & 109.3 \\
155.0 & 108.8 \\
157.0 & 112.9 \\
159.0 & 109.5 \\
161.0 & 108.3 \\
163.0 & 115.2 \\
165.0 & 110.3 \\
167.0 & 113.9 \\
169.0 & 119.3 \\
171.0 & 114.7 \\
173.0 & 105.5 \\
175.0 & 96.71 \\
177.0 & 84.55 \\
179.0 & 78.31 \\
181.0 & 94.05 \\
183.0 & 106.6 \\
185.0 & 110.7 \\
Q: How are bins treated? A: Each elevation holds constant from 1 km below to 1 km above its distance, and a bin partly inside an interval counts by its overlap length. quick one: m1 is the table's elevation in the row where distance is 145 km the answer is 93.41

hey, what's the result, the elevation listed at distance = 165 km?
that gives 110.3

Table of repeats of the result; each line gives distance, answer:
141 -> 100.6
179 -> 78.31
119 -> 101.8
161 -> 108.3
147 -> 102.2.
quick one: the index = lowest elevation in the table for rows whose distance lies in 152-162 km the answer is 108.3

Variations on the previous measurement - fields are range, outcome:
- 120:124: 99.52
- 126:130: 95.76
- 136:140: 98.33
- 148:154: 101.5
